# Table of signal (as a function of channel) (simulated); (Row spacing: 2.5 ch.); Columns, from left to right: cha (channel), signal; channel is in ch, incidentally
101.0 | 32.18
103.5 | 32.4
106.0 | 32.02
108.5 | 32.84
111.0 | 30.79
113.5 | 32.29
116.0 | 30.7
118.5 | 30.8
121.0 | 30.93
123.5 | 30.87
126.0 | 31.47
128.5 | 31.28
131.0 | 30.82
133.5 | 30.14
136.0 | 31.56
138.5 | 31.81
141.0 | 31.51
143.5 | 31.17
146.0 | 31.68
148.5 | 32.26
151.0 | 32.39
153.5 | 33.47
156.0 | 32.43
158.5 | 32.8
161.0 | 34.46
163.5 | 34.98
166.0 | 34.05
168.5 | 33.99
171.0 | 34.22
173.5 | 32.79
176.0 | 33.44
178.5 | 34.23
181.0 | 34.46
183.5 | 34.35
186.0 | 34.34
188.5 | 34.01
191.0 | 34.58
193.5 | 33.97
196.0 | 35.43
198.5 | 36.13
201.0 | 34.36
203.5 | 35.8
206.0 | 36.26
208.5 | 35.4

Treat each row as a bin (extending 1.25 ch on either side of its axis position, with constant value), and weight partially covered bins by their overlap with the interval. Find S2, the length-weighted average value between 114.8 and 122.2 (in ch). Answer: 30.8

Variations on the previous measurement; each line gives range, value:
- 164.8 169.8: 34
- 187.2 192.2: 34.3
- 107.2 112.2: 31.8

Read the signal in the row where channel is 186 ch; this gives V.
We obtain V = 34.34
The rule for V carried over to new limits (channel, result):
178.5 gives 34.23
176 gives 33.44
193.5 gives 33.97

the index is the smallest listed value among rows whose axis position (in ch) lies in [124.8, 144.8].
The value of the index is 30.14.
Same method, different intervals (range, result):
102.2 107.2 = 32.02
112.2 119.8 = 30.7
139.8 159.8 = 31.17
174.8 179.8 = 33.44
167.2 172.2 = 33.99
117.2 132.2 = 30.8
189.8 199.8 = 33.97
